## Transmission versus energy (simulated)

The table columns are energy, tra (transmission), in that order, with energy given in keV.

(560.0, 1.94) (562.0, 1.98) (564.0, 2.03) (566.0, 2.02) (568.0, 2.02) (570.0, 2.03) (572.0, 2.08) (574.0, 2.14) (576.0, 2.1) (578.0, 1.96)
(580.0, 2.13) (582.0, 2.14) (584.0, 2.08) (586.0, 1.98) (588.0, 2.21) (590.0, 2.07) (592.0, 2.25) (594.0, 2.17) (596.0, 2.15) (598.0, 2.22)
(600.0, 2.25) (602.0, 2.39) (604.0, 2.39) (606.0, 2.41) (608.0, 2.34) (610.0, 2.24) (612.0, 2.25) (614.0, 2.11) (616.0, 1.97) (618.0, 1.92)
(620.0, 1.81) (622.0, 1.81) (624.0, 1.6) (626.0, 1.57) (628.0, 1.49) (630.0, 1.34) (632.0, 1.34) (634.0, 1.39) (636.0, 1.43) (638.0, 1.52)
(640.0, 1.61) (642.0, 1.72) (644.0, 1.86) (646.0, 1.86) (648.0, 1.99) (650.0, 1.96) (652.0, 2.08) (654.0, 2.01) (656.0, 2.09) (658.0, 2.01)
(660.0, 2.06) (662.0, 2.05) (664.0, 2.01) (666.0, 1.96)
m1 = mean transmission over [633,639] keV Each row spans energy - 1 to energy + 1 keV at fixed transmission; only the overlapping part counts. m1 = 1.45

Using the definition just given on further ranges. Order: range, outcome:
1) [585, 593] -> 2.13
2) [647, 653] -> 2.01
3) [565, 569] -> 2.02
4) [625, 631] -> 1.47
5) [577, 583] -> 2.08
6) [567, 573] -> 2.04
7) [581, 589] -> 2.1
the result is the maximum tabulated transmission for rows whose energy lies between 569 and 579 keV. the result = 2.14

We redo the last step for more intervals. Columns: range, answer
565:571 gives 2.03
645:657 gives 2.09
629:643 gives 1.72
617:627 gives 1.92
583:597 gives 2.25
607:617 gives 2.34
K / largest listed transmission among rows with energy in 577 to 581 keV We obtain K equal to 2.13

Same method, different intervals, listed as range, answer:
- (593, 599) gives 2.22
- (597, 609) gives 2.41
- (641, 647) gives 1.86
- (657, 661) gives 2.06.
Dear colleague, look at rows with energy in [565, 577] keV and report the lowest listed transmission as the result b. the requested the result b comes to 2.02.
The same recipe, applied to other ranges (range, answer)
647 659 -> 1.96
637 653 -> 1.52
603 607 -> 2.39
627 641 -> 1.34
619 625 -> 1.6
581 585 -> 2.08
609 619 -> 1.92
